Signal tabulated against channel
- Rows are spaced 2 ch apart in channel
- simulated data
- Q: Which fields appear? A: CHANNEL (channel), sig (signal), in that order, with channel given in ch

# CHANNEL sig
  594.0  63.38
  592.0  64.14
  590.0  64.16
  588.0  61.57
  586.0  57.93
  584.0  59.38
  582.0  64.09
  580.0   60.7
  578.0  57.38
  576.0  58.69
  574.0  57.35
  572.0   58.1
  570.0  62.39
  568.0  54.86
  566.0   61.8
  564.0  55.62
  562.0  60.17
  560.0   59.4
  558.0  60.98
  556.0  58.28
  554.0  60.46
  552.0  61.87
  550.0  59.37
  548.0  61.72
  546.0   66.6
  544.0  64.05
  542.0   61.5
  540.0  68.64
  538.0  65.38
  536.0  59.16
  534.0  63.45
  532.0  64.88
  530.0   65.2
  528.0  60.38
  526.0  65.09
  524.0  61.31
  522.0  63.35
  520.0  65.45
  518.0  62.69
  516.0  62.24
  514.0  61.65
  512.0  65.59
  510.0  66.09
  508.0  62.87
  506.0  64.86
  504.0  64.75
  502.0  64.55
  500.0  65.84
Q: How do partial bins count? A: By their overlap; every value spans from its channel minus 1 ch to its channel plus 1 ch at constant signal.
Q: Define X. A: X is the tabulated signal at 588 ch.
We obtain 61.57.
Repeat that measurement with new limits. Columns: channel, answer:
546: 66.6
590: 64.16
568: 54.86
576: 58.69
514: 61.65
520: 65.45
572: 58.1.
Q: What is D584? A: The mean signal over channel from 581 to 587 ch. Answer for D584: 60.5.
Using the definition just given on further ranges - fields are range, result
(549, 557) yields 60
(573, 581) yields 58.5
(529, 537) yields 63.2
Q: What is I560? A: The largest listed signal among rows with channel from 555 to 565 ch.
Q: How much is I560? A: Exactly 60.98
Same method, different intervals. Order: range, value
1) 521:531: 65.2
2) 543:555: 66.6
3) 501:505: 64.75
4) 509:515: 66.09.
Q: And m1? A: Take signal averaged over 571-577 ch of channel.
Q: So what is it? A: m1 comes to 58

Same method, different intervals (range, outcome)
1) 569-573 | 60.2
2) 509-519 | 63.7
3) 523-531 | 63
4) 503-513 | 64.8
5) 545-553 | 62.4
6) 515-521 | 63.5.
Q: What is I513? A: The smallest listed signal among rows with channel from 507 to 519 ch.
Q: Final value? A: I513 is 61.65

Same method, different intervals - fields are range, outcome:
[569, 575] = 57.35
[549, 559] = 58.28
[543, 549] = 61.72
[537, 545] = 61.5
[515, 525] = 61.31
